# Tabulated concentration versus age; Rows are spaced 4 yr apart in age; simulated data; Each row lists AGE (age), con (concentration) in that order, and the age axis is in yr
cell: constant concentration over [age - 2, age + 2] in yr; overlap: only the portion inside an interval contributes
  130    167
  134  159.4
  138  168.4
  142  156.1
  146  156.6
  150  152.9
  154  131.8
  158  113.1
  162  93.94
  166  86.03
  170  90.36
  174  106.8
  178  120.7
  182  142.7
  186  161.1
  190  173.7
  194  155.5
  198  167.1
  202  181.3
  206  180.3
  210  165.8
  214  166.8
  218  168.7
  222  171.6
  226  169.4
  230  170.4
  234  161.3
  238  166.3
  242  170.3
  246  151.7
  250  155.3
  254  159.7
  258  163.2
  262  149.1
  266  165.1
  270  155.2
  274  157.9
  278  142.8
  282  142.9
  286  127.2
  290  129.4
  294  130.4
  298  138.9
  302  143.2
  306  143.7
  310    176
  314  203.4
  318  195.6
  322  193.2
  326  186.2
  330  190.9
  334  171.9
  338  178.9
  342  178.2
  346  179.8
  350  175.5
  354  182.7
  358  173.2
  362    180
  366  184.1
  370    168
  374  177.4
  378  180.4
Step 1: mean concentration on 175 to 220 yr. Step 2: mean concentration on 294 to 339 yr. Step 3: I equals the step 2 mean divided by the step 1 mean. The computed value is 1.07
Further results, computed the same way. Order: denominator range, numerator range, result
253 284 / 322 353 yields 1.17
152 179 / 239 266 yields 1.51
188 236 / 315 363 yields 1.08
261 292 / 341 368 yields 1.23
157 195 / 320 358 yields 1.46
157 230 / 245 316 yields 1.04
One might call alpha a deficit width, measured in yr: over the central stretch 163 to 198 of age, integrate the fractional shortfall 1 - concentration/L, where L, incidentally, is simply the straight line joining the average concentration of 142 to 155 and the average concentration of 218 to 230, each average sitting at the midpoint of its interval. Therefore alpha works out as 6.2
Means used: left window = 150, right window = 170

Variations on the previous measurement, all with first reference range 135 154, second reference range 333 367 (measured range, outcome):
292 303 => 2.27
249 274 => 1.56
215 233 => -0.54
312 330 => -1.96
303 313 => 0.64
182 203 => -0.48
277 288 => 2.17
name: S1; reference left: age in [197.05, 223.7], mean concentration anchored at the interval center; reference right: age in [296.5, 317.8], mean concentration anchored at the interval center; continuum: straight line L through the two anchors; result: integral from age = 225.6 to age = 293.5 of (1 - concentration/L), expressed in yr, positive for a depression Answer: 5.6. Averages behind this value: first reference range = 172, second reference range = 164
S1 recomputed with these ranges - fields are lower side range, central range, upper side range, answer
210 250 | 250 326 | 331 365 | 6.5 yr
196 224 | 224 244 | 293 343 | 0.5 yr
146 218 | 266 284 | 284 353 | 0.9 yr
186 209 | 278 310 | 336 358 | 6.6 yr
